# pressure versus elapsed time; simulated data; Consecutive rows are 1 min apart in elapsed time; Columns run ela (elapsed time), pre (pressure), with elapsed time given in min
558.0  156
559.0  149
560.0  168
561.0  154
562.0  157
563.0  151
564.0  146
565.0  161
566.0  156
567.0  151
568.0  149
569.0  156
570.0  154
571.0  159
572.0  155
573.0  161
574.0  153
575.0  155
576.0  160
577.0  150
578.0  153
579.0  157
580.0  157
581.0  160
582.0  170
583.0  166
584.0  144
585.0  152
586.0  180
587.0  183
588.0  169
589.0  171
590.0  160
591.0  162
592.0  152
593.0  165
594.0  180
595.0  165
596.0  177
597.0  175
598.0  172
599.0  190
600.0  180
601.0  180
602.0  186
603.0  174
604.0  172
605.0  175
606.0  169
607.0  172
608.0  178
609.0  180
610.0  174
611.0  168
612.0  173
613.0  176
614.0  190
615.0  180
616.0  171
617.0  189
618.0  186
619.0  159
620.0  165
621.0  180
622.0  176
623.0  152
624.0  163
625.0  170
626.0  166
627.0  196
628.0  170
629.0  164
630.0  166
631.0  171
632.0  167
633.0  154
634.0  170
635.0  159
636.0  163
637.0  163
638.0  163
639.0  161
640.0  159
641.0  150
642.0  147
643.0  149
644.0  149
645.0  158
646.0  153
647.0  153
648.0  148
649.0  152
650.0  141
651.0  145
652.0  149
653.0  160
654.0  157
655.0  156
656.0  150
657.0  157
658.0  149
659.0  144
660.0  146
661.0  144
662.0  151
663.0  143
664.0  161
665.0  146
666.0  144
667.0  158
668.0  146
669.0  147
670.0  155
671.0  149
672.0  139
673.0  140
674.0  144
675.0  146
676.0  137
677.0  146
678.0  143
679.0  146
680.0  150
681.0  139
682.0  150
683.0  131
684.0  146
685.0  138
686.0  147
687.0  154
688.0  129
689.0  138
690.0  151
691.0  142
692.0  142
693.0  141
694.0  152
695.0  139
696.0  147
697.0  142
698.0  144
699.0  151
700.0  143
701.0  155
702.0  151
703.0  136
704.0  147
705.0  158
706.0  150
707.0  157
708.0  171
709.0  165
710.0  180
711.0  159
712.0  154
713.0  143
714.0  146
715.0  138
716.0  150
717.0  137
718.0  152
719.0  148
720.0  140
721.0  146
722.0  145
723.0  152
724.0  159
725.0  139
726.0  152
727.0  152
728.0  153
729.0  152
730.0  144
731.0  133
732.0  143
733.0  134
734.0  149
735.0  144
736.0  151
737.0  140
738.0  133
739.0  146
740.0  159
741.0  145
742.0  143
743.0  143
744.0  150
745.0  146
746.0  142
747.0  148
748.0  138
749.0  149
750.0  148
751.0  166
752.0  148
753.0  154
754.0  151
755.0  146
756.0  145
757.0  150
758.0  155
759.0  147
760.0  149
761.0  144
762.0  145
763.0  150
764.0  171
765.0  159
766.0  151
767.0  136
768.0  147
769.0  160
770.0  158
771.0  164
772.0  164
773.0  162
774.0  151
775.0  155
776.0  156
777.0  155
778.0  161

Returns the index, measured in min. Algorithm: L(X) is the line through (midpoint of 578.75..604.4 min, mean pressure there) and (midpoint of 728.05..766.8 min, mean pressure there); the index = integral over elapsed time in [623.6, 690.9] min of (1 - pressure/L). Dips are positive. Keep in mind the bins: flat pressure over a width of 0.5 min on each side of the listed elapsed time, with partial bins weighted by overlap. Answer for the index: 3.4 min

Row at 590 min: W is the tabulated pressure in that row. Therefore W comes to 160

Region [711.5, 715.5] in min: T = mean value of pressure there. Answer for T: 145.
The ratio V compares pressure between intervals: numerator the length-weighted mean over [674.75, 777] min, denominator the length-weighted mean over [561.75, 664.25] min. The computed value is 0.91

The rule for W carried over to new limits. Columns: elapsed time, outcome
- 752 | 148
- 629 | 164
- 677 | 146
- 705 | 158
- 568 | 149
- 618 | 186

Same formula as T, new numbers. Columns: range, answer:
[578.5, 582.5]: 161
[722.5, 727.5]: 151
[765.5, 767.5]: 144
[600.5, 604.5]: 178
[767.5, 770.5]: 155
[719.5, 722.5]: 144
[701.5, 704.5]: 145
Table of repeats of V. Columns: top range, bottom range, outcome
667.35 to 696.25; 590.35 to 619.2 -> 0.82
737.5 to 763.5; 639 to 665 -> 0.98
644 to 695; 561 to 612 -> 0.89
